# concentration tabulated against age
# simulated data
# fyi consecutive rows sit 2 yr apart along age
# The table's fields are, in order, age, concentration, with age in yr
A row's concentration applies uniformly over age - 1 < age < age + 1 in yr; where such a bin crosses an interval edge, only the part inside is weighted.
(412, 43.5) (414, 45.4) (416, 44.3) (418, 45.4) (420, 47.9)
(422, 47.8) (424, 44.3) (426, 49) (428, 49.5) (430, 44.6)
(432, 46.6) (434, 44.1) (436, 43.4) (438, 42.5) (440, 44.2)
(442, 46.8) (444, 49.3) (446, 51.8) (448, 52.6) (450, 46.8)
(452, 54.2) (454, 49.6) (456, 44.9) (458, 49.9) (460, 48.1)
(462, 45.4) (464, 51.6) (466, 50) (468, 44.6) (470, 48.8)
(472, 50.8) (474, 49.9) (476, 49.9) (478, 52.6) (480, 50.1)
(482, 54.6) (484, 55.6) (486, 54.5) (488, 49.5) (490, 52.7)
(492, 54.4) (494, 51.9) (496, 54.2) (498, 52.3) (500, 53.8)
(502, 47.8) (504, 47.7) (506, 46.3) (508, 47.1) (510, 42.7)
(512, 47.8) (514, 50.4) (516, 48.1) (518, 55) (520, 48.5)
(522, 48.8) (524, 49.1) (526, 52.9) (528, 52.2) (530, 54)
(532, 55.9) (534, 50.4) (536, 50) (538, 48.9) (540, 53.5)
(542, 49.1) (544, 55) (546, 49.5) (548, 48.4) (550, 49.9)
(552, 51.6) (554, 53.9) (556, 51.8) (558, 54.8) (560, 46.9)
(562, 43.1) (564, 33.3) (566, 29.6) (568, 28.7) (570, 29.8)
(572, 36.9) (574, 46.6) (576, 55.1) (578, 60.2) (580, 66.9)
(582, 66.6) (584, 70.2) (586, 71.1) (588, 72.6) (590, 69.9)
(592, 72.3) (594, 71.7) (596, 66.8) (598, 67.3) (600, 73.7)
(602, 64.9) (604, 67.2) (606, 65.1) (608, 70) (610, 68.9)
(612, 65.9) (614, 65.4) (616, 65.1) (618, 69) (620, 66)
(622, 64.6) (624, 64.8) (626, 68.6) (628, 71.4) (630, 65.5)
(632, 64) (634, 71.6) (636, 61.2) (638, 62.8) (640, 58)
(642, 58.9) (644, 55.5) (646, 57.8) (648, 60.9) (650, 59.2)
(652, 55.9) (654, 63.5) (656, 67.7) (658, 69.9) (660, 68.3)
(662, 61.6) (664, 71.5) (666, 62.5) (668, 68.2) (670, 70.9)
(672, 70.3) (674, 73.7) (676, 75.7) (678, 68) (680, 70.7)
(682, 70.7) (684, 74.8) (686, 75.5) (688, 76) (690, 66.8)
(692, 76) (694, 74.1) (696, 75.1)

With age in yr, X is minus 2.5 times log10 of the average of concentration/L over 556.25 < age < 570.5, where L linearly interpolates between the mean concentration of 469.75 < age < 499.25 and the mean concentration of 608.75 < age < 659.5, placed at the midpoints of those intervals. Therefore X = 0.44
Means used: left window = 52.2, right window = 64.2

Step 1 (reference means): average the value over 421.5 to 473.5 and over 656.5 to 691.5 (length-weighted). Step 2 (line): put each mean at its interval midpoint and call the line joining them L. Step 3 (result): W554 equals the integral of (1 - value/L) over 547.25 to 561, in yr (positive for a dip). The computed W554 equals 1.7 yr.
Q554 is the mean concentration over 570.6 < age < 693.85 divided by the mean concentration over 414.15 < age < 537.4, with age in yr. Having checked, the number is 1.34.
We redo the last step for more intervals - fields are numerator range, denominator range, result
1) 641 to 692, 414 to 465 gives 1.42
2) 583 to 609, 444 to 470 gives 1.41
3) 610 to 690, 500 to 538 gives 1.34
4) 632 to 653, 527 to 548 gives 1.17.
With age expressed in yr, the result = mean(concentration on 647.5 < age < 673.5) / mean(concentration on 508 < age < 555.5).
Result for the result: 1.30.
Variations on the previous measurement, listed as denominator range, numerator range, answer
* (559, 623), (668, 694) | 1.21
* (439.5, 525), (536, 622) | 1.15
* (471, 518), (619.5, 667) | 1.26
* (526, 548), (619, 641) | 1.26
